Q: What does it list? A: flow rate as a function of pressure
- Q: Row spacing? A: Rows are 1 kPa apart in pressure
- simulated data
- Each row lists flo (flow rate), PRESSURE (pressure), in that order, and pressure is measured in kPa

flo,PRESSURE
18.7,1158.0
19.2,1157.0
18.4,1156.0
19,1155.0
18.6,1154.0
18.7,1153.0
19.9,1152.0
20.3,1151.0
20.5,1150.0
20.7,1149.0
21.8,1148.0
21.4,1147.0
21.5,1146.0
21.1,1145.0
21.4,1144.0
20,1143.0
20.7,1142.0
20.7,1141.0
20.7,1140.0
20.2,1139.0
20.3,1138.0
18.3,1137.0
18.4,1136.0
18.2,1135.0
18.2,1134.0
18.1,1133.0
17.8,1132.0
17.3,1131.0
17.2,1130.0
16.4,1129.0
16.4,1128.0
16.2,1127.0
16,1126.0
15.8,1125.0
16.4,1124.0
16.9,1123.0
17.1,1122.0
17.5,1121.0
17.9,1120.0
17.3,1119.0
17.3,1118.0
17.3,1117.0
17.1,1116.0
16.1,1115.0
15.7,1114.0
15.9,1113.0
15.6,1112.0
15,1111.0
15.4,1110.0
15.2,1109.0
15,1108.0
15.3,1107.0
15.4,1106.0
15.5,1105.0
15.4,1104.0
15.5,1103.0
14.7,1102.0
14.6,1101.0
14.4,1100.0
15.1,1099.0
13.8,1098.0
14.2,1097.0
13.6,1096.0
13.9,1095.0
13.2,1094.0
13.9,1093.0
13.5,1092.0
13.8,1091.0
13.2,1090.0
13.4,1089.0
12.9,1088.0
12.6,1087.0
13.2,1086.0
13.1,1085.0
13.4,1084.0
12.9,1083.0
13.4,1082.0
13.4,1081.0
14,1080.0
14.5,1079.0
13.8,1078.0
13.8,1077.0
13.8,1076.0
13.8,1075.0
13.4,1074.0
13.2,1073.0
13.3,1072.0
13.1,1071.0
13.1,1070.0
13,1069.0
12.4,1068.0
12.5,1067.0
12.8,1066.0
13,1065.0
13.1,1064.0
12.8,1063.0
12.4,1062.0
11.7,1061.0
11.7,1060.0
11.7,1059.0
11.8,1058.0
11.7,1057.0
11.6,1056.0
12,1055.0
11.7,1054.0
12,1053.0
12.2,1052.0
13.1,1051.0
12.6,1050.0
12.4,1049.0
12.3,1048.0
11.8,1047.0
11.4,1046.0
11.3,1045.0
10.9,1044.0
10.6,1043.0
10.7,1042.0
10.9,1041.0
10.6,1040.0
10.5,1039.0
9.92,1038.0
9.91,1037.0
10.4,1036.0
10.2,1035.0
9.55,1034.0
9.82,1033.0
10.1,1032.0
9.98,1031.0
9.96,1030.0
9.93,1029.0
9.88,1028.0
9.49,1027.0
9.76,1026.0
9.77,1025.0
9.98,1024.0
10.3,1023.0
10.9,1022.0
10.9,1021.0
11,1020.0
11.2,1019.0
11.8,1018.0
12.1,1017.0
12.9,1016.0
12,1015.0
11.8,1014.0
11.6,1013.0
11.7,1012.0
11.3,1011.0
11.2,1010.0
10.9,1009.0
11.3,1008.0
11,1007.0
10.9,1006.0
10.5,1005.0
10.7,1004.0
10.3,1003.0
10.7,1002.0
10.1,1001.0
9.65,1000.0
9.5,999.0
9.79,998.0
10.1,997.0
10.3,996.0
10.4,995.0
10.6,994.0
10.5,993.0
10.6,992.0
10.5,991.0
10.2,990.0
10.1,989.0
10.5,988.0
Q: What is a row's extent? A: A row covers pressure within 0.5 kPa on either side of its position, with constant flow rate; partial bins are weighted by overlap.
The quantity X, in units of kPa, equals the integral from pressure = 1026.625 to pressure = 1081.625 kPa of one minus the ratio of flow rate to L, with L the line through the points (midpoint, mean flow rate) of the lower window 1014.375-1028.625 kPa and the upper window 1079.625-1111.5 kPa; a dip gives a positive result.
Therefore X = 2.1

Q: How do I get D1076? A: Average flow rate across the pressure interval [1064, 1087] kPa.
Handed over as 13.3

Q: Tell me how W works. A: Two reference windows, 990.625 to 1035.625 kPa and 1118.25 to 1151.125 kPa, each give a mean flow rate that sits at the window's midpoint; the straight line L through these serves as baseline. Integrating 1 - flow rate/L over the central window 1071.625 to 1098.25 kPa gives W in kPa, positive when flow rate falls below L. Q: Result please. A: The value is 3.2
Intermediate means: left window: 10.6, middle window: 13.5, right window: 18.7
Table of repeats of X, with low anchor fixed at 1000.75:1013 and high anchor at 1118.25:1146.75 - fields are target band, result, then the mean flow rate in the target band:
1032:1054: 3.4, 11.1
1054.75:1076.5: 2.7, 12.6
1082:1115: 4.1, 14.3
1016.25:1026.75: 0.9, 10.8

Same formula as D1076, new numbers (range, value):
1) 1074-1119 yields 14.5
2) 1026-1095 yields 12.1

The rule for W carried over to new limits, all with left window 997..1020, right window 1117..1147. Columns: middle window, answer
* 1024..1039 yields 3.0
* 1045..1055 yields 1.0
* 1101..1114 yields 1.2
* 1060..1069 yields 1.1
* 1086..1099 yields 2.0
